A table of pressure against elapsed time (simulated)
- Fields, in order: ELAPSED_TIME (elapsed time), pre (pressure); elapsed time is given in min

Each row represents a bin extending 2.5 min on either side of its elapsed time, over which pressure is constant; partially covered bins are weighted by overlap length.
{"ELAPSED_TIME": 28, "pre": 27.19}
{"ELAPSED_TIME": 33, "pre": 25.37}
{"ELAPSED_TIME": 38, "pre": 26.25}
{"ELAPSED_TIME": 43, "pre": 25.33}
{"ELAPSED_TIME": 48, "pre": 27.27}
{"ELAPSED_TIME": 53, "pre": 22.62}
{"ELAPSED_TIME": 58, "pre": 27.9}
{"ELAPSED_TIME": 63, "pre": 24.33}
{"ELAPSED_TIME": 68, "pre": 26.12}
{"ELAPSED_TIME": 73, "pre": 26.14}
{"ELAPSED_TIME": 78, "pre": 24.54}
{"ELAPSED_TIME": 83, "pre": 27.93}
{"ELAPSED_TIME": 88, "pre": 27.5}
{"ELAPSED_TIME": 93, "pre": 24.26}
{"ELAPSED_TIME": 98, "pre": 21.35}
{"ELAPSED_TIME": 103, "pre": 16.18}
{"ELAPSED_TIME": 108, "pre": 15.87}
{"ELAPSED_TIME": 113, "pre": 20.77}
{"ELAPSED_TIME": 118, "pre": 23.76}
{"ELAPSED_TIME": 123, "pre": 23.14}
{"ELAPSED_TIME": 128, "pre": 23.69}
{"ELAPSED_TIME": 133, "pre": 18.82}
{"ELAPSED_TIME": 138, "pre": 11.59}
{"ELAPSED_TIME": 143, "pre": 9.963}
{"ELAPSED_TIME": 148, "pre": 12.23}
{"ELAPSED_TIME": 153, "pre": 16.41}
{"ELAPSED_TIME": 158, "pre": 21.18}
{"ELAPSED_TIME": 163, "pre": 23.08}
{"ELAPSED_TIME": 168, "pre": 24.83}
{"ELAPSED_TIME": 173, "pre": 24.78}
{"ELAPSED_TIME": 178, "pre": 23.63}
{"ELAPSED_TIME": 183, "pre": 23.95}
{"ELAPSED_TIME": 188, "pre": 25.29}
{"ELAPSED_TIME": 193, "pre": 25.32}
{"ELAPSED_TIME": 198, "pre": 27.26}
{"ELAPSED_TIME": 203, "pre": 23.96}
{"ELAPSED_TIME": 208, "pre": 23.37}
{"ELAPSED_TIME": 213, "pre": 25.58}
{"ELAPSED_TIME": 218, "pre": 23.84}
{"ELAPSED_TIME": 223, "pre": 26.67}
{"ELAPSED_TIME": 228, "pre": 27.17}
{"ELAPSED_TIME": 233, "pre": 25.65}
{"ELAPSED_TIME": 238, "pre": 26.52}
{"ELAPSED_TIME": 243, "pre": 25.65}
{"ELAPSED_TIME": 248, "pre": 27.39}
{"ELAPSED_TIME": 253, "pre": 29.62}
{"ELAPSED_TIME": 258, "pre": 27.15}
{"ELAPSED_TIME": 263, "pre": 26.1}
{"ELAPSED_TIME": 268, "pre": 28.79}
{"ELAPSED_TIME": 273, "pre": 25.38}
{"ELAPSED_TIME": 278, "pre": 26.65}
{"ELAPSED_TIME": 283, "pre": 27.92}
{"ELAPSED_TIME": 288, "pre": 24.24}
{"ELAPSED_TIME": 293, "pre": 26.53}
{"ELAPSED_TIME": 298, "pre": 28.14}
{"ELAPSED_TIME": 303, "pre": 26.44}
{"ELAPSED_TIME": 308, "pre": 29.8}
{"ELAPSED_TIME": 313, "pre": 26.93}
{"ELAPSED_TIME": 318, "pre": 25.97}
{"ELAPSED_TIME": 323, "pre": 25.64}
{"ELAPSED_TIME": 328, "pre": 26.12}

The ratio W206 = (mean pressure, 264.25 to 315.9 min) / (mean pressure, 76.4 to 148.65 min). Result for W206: 1.3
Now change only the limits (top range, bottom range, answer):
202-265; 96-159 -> 1.45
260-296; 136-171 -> 1.54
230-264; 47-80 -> 1.06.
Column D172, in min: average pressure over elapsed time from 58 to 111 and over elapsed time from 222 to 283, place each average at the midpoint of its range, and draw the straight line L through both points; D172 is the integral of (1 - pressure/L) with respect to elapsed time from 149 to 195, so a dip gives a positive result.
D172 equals 4.7 min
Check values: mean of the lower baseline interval 23.6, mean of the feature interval 22.8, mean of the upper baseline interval 26.9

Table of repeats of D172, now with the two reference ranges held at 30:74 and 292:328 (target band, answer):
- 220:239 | 0.1 min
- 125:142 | 5.6 min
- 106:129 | 4.1 min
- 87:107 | 3.5 min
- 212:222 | 0.6 min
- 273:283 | 0.1 min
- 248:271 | -0.9 min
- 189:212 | 1.2 min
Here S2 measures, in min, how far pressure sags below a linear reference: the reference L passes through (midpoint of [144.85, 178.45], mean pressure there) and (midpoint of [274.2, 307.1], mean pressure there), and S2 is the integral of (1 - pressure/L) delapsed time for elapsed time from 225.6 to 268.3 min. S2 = -4.1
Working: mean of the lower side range 20.5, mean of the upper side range 26.8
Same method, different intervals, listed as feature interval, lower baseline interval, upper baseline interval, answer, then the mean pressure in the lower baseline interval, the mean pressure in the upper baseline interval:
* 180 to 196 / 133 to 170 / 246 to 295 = -3.81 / 17.1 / 27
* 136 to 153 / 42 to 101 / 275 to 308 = 9.11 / 25.4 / 26.9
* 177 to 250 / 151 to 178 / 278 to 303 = -4.37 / 22.3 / 26.7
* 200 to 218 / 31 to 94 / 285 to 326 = 1.40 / 25.9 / 26.7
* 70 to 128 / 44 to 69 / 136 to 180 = -0.52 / 25.6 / 18.7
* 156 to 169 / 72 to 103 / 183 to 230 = 1.10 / 24.5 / 25.3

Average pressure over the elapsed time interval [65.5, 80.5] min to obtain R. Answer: 25.6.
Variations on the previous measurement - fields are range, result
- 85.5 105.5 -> 22.3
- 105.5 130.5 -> 21.4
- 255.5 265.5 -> 26.6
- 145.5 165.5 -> 18.2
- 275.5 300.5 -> 26.7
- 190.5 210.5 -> 25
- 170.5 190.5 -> 24.4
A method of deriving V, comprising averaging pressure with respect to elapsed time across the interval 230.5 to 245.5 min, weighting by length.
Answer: 25.9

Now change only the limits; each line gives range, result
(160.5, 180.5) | 24.1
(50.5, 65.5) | 24.9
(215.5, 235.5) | 25.8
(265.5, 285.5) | 27.2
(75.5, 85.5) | 26.2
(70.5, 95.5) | 26.1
